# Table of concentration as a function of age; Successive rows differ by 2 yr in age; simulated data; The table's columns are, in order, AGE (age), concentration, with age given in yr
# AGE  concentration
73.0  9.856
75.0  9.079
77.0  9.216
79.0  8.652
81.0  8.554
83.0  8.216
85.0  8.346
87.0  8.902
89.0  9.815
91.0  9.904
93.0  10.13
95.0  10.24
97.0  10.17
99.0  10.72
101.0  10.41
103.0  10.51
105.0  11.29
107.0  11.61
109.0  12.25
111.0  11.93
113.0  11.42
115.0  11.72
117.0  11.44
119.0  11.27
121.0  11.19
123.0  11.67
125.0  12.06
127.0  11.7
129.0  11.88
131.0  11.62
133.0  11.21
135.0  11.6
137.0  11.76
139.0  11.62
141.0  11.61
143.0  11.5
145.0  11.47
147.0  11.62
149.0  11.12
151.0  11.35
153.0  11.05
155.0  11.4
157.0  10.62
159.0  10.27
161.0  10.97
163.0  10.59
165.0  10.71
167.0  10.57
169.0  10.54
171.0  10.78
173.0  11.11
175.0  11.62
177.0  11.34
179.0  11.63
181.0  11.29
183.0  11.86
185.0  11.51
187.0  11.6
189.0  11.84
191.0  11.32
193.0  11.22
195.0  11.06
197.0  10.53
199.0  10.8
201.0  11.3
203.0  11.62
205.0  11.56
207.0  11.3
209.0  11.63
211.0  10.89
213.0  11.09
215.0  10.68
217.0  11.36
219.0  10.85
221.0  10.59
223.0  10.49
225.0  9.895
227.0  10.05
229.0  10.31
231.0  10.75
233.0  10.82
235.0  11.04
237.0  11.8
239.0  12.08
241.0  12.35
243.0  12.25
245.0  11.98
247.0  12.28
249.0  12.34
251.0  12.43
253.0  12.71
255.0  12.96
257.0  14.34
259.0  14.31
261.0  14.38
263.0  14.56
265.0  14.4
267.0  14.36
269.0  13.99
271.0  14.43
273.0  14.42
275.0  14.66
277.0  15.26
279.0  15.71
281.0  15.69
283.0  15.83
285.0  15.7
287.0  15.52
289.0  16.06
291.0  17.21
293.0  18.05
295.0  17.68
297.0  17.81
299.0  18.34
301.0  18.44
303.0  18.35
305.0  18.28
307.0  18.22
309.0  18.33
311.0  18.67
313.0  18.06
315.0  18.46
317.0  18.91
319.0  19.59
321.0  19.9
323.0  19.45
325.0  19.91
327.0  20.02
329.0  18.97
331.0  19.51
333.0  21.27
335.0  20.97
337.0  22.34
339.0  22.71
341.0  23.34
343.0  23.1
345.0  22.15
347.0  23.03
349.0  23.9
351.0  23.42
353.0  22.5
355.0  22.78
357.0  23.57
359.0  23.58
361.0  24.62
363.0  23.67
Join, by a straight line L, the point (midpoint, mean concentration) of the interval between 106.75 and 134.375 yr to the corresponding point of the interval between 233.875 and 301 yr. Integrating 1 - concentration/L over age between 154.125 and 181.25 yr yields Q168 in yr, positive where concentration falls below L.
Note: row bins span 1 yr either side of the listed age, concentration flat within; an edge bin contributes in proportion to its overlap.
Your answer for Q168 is 3.5 yr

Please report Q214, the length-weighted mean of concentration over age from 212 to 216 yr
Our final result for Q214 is 10.9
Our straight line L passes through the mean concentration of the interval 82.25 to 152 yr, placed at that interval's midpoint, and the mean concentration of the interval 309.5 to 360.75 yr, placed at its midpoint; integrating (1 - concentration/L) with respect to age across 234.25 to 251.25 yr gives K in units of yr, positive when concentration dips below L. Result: 4.9 yr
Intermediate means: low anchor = 11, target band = 12.1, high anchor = 21.2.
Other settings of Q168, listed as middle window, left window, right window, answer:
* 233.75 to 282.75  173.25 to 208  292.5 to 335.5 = 6.32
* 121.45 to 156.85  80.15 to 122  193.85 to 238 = -2.95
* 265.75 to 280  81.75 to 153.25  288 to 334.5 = 2.07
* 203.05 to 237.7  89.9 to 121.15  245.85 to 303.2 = 7.37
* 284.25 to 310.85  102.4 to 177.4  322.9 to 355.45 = 2.73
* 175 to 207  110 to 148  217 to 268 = 1.42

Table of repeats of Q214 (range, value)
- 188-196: 11.4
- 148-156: 11.2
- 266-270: 14.2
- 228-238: 10.9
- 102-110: 11.4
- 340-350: 23.1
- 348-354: 23.3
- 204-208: 11.4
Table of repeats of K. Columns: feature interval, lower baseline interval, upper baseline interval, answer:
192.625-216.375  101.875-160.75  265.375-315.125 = 4.6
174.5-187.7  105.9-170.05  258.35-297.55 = 1.1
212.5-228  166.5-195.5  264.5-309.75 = 3.0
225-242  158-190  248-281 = 2.6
